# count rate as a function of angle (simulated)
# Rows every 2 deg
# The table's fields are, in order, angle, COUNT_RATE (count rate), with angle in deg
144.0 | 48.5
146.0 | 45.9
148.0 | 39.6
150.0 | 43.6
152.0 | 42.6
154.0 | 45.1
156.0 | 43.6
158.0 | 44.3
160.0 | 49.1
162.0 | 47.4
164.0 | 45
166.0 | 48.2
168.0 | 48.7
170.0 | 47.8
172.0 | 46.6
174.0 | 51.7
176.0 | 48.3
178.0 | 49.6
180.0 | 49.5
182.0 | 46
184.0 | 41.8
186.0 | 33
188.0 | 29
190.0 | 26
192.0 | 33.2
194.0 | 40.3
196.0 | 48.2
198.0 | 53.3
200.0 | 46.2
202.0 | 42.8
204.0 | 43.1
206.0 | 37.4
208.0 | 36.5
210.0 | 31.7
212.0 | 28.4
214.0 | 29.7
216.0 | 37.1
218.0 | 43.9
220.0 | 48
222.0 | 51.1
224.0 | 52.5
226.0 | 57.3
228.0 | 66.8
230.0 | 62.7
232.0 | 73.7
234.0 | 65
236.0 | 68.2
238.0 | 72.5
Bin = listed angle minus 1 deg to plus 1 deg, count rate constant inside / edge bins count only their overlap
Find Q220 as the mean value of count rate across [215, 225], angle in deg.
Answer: 46.5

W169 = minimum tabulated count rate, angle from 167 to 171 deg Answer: 47.8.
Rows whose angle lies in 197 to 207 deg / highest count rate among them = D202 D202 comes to 53.3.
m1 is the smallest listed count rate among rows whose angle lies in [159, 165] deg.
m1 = 45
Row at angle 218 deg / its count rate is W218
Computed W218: 43.9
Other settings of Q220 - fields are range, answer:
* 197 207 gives 44.6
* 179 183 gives 47.8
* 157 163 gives 46.9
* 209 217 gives 31.7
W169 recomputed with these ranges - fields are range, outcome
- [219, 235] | 48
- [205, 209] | 36.5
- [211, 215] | 28.4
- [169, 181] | 46.6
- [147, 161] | 39.6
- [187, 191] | 26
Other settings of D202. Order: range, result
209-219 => 43.9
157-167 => 49.1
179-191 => 49.5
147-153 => 43.6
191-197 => 48.2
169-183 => 51.7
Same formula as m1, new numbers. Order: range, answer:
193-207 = 37.4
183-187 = 33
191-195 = 33.2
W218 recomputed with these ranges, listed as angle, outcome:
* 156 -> 43.6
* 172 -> 46.6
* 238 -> 72.5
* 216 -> 37.1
